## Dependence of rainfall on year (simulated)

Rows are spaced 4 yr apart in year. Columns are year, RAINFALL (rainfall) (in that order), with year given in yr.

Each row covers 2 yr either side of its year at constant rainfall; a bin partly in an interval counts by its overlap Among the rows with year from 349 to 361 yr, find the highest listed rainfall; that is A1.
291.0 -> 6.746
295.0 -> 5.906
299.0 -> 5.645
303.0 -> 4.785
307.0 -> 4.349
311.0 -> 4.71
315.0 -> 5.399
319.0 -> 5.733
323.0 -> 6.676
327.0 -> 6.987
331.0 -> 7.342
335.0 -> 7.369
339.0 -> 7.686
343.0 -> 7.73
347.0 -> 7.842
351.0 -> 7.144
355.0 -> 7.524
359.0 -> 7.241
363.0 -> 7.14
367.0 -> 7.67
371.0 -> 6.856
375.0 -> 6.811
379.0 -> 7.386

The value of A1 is 7.524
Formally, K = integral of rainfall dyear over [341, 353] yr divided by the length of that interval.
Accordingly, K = 7.57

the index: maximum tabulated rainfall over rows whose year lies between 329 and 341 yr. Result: 7.686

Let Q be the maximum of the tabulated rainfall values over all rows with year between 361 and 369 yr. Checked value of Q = 7.67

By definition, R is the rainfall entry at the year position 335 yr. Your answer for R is 7.369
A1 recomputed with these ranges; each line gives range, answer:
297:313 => 5.645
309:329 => 6.987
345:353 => 7.842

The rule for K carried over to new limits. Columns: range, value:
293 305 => 5.45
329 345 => 7.53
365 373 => 7.26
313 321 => 5.57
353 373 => 7.29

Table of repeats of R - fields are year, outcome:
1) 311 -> 4.71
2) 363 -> 7.14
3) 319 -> 5.733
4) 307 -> 4.349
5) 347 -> 7.842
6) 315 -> 5.399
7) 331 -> 7.342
